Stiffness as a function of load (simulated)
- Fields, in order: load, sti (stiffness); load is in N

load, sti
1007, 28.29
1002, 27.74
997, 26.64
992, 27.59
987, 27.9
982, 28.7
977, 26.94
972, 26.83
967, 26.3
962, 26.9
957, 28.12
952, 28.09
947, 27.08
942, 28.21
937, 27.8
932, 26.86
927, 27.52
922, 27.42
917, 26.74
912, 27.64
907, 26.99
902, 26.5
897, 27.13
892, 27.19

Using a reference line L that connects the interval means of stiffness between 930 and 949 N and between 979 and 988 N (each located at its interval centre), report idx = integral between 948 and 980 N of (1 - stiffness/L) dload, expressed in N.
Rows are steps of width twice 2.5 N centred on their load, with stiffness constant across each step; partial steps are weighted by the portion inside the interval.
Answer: 0.8 N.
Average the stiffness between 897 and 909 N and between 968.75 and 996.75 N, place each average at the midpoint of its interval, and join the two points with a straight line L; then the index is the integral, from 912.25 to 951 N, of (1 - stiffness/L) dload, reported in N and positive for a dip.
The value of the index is -0.5 N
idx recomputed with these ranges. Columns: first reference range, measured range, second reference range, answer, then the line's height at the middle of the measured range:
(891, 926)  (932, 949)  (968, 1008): -0.2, 27.3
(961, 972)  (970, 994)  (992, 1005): -0.6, 26.9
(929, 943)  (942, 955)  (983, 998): -0.1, 27.6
